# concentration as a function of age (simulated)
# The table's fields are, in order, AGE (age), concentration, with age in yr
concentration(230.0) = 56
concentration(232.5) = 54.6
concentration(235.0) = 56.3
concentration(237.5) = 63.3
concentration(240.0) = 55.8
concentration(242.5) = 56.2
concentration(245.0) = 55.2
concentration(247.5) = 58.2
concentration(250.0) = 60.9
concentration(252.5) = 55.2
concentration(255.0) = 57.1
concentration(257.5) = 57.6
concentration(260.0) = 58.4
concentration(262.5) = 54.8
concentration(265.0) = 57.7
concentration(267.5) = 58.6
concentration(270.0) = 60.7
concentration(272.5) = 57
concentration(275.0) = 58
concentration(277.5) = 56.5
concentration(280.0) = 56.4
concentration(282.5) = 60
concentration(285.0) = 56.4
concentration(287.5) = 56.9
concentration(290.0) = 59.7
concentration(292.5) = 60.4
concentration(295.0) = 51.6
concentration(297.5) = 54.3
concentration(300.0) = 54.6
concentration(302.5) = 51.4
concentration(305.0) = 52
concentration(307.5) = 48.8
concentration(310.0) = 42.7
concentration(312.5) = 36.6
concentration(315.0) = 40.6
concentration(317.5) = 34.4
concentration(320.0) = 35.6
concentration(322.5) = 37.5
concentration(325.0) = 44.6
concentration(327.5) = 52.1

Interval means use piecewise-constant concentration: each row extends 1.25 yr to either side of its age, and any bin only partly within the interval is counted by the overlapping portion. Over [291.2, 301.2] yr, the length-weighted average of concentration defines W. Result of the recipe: 55.3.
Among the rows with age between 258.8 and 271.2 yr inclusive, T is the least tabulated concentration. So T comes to 54.8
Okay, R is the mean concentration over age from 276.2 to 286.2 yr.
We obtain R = 57.3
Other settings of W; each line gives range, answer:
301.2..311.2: 48.8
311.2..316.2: 38.6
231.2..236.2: 55.4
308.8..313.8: 39.6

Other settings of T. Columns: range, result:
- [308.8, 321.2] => 34.4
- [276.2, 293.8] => 56.4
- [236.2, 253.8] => 55.2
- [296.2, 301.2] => 54.3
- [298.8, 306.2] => 51.4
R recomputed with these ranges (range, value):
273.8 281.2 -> 57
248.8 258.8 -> 57.7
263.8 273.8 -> 58.5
